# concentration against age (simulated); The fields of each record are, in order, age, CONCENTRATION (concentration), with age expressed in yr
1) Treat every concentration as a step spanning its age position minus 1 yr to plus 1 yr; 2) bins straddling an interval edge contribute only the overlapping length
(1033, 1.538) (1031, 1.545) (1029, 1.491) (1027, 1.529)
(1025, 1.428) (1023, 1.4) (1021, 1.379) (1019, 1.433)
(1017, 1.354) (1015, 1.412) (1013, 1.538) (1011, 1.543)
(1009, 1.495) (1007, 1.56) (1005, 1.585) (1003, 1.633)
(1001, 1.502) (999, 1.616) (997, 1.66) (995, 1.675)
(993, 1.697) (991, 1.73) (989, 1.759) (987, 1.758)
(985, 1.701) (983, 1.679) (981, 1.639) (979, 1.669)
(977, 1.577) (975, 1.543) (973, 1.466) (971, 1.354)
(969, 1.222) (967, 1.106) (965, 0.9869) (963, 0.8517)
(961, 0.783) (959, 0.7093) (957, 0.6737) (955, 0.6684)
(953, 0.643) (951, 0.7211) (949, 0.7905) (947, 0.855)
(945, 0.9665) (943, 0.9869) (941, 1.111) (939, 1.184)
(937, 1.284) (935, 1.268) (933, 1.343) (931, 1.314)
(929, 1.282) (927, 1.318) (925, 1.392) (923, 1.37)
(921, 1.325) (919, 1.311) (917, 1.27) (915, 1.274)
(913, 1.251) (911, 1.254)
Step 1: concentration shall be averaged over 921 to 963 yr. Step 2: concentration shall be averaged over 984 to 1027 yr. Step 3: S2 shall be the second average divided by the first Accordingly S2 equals 1.5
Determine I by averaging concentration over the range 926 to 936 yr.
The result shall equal 1.3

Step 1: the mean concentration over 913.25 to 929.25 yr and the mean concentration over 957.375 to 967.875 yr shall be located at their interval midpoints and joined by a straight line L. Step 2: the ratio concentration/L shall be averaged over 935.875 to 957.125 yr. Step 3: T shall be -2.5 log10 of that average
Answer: 0.16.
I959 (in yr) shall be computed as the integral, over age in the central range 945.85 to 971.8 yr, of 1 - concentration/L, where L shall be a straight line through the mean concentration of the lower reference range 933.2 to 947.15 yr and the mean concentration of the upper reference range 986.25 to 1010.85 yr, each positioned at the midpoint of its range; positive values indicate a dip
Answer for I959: 8.5 yr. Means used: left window 1.12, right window 1.63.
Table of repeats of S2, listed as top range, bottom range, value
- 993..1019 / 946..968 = 1.94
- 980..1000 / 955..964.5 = 2.23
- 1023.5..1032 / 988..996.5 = 0.87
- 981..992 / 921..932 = 1.29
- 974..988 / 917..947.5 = 1.35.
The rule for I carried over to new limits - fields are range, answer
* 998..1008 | 1.58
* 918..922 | 1.32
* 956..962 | 0.722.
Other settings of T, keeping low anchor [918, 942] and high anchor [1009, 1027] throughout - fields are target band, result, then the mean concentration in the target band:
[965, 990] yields -0.11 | 1.52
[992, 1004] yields -0.16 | 1.63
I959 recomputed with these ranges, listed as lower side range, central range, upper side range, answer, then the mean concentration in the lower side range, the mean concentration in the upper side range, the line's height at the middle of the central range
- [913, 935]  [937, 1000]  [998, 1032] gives 7.2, 1.31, 1.5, 1.4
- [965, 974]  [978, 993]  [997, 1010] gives -3.2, 1.25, 1.57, 1.4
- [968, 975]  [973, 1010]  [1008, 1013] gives -4.7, 1.38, 1.52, 1.45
